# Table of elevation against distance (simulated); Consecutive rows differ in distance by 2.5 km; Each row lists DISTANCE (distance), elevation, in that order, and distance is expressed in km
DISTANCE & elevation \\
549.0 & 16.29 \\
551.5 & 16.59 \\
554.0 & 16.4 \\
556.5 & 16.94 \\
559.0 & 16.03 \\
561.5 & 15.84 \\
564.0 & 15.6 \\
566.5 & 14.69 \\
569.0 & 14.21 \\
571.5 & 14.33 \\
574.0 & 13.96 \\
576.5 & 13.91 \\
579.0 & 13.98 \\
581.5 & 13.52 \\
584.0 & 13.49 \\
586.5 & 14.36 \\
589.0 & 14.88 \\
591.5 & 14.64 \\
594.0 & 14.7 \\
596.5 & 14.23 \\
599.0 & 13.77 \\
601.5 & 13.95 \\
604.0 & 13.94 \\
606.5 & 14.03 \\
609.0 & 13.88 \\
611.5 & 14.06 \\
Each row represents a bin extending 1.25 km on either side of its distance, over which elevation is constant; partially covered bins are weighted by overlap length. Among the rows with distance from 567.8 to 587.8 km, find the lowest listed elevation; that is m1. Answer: 13.49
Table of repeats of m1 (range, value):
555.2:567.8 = 14.69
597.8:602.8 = 13.77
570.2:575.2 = 13.96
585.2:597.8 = 14.23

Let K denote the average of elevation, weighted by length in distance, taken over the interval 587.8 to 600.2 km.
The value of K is 14.4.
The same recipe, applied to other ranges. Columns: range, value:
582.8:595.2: 14.4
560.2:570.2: 15.1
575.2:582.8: 13.8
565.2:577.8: 14.2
